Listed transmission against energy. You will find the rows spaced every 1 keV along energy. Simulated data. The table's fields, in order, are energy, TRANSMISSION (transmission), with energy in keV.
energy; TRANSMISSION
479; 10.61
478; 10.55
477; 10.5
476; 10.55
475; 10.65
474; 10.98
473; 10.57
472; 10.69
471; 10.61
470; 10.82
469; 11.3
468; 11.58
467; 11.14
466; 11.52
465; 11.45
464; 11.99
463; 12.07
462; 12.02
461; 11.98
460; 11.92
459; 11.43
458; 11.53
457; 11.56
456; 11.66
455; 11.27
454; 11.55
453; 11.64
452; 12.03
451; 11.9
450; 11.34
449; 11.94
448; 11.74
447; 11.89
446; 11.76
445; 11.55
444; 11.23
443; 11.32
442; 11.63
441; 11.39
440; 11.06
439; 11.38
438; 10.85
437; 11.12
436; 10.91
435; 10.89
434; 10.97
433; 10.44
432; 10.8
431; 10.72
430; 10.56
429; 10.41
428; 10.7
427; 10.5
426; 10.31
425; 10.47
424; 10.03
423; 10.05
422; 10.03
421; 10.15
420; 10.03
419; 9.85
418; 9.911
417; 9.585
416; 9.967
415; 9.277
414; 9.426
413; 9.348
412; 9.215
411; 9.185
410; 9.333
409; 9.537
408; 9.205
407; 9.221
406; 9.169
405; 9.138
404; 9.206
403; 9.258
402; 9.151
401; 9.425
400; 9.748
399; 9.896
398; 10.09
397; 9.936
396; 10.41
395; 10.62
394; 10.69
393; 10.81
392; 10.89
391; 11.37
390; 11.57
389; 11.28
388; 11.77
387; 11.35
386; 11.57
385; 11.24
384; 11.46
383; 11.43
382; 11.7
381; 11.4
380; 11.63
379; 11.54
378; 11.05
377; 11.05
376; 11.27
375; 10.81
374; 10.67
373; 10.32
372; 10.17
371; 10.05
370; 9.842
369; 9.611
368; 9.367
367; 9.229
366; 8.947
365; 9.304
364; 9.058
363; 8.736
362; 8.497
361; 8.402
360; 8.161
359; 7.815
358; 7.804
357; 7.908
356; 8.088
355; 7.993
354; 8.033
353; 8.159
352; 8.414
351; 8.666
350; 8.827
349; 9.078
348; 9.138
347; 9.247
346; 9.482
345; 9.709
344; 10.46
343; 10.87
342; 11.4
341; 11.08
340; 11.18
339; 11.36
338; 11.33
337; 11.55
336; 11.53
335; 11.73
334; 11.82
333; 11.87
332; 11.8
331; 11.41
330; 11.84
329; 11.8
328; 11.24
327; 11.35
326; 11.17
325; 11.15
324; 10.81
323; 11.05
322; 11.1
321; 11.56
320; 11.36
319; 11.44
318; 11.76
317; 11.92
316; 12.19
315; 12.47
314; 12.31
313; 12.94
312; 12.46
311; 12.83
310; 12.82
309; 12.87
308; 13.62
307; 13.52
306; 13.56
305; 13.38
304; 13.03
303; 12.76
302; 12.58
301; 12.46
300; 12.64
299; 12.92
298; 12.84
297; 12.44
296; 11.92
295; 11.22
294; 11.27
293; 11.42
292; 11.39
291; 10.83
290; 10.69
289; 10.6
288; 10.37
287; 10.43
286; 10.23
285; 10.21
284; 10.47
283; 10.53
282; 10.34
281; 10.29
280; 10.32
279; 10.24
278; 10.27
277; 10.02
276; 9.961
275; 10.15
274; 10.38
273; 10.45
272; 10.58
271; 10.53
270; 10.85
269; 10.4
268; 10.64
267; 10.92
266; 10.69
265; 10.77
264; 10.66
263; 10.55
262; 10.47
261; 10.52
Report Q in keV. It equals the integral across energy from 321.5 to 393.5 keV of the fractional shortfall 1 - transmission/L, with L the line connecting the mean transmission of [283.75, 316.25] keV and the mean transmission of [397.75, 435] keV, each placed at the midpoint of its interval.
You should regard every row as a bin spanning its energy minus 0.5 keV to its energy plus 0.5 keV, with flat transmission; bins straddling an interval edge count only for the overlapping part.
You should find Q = 4.0 keV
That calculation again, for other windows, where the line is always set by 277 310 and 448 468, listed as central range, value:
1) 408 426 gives 2.98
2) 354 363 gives 2.72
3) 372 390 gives 0.62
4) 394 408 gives 2.40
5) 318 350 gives 1.70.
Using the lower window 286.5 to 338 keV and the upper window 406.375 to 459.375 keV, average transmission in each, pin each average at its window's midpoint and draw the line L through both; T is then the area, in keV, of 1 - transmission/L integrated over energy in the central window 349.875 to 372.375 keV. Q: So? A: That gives 5.3 keV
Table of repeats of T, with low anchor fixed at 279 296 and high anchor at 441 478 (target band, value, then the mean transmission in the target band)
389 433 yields 4.7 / 10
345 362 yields 3.8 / 8.49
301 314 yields -2.7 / 13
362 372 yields 1.5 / 9.35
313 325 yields -0.9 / 11.7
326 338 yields -0.8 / 11.6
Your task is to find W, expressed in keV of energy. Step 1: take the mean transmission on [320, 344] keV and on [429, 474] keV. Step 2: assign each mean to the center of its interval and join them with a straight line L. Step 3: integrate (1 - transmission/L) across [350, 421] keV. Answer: 9.6 keV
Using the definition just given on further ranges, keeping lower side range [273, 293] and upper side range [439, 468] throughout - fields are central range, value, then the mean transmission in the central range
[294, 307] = -2.6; 12.6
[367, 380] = 0.7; 10.5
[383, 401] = 0.6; 10.8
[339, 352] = 1.1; 9.92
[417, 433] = 1.6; 10.3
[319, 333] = -0.8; 11.4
